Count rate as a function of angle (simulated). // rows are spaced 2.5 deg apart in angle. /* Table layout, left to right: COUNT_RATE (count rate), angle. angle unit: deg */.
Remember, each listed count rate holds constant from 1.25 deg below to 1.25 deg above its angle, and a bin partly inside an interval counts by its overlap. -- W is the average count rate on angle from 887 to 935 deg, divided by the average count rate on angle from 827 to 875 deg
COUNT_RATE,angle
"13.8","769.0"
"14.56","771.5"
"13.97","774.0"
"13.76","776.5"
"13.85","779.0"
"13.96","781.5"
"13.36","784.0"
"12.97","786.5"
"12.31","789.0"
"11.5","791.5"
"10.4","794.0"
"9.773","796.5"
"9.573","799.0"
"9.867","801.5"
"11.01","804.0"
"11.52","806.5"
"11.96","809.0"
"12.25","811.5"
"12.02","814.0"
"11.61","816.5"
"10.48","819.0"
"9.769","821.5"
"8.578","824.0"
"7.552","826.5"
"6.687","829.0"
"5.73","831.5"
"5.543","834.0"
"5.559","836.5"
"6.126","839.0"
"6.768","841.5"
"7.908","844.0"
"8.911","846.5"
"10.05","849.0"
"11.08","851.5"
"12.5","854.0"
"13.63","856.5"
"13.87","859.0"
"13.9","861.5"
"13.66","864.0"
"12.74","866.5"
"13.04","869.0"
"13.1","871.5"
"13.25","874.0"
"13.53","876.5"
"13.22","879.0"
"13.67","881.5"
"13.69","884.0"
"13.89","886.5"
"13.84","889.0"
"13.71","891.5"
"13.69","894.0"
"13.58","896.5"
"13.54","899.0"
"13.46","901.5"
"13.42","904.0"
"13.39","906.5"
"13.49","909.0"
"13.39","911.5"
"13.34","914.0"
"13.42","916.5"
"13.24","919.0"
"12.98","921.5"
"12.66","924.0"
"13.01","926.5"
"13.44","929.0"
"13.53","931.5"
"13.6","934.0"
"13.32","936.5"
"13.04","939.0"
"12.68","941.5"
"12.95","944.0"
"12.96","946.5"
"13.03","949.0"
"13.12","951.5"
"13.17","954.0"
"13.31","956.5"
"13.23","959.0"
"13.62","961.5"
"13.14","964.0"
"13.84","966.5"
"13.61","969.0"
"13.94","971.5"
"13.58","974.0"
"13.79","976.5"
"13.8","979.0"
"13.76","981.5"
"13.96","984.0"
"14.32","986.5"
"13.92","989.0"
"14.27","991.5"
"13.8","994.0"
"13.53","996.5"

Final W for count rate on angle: 1.3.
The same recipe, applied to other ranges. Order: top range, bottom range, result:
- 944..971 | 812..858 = 1.48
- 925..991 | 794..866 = 1.35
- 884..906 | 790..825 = 1.27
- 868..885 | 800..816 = 1.17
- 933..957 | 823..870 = 1.36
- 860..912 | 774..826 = 1.17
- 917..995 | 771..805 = 1.10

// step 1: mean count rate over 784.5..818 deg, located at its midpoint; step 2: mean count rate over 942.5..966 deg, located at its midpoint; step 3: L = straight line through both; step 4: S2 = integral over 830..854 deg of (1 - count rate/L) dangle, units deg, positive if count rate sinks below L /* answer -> 8.26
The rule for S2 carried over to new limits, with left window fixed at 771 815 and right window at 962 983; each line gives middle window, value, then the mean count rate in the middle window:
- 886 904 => -0.9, 13.6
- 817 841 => 9.6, 7.45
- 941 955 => 0.5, 13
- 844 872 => 1.1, 12.2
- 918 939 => 0.1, 13.2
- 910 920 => -0.1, 13.4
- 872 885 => -0.6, 13.4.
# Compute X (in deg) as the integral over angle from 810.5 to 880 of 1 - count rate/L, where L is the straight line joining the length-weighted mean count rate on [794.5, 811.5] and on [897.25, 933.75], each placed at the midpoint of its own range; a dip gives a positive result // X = 7.7 deg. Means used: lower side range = 10.7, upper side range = 13.3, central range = 10.5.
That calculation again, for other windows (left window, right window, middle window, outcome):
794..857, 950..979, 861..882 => -5.0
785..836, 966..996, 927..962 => -0.4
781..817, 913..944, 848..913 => -3.5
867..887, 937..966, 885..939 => -0.6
